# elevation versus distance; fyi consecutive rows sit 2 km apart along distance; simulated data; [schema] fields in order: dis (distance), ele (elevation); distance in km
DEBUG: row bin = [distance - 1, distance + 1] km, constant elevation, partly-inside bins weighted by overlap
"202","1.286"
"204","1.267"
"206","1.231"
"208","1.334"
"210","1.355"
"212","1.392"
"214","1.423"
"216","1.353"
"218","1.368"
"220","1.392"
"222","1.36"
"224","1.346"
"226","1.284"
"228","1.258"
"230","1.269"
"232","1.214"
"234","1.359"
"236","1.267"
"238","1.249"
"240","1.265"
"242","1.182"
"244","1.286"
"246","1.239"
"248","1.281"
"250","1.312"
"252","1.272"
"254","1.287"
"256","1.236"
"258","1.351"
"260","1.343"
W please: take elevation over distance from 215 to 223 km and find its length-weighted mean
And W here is 1.37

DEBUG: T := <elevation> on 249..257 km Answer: 1.28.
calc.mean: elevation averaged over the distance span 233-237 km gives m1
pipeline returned 1.31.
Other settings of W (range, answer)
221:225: 1.35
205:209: 1.28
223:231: 1.29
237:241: 1.26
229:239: 1.27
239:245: 1.24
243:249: 1.27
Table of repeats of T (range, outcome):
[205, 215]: 1.35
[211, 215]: 1.41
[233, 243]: 1.26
